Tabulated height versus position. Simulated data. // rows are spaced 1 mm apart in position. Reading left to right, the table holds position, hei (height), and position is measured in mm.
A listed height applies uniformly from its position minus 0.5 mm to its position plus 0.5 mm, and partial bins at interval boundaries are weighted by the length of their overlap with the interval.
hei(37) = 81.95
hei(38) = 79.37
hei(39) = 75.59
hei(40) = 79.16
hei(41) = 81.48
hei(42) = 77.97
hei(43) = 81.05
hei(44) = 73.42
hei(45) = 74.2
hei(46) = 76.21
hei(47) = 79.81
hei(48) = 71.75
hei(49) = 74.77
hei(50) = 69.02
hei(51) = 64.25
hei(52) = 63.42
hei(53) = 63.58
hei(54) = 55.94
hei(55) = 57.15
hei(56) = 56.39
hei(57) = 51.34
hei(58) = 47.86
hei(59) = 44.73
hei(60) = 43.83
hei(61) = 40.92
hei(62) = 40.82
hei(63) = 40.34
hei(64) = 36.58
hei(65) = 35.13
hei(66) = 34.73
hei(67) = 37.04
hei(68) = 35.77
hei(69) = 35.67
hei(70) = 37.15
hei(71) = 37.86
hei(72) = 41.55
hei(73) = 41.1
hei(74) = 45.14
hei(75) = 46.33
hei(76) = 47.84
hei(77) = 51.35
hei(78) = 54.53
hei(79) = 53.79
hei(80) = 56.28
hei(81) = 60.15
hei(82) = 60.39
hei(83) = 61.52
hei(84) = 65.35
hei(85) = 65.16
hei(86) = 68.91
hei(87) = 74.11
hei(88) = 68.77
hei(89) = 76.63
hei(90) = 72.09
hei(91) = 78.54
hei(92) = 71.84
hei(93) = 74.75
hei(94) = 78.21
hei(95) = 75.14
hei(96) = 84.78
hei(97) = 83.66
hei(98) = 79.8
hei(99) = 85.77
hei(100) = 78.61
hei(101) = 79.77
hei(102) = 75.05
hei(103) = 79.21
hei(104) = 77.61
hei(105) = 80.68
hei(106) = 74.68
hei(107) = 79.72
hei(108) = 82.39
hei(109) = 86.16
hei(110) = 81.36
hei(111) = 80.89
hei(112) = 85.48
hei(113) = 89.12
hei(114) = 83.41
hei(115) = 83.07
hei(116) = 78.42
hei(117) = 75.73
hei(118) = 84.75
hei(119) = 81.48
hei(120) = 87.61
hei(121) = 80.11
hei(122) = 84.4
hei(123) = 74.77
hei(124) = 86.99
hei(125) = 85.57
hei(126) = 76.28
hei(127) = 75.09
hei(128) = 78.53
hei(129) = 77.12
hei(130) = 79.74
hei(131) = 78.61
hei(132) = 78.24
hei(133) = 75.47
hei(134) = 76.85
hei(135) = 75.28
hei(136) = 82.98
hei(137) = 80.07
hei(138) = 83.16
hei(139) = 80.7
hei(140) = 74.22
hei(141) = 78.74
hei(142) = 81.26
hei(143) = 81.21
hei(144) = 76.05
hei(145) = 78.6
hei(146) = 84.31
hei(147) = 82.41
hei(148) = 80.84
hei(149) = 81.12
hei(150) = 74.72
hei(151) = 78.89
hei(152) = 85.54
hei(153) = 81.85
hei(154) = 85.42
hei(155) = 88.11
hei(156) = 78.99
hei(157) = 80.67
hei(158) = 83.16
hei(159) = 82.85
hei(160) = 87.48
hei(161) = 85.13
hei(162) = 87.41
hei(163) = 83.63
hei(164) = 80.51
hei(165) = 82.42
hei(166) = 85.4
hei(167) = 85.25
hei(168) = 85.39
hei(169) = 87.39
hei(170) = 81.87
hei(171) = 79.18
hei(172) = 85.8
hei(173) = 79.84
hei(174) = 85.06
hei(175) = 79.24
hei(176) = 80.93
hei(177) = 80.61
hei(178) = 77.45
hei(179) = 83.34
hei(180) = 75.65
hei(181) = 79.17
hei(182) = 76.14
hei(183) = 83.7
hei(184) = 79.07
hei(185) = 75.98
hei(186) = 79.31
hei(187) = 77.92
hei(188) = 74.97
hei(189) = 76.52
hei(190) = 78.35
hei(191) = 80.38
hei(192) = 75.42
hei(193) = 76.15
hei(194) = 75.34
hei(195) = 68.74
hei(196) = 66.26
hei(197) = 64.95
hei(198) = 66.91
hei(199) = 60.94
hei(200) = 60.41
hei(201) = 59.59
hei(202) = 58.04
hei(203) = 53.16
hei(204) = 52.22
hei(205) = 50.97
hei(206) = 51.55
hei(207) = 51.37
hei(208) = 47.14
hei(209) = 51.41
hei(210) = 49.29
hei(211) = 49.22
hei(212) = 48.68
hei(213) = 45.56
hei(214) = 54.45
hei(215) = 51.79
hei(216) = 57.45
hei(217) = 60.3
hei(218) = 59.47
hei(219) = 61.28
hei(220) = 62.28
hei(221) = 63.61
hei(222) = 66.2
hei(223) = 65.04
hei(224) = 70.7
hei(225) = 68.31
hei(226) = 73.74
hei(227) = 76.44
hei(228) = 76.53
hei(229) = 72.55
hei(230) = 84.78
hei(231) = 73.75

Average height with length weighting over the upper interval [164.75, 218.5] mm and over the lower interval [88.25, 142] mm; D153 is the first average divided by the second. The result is 0.87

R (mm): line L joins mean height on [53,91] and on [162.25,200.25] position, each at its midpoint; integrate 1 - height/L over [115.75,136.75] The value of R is -5.0 mm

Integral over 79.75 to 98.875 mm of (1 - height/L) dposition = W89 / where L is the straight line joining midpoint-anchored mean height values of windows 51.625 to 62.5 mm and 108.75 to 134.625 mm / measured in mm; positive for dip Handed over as -1.6 mm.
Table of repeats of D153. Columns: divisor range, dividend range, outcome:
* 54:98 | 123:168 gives 1.46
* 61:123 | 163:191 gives 1.21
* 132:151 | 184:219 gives 0.79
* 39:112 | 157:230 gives 1.11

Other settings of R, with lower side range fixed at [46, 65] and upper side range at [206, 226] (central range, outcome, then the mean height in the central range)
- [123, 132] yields -3.7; 79.4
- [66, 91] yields 0.8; 54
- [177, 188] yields -4.2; 78.7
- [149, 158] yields -4.0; 81.8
